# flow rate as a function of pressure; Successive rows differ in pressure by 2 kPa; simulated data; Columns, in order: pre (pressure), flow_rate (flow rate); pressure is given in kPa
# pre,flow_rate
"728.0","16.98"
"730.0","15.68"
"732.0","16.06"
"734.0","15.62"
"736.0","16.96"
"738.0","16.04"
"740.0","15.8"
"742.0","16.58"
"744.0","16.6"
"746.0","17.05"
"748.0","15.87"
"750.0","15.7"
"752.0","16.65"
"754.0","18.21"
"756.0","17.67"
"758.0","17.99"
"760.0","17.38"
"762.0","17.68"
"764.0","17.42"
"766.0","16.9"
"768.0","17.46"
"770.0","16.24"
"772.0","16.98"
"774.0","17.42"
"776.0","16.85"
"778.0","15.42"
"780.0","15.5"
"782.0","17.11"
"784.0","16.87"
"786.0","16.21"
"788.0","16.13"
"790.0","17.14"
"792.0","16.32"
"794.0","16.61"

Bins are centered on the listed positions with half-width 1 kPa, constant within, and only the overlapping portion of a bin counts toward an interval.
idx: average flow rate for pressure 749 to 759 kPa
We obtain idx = 17.2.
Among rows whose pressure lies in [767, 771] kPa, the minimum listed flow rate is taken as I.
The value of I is 16.24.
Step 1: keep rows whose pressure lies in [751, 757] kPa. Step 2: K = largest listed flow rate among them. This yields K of 18.21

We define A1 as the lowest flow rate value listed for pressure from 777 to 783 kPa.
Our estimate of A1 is 15.42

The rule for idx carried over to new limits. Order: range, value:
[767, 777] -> 17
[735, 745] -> 16.4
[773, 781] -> 16.3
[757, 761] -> 17.7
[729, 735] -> 15.8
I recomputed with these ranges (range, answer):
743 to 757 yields 15.7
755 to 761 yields 17.38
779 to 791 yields 15.5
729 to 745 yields 15.62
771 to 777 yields 16.85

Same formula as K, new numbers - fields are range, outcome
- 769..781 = 17.42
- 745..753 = 17.05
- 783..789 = 16.87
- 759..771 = 17.68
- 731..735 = 16.06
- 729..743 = 16.96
